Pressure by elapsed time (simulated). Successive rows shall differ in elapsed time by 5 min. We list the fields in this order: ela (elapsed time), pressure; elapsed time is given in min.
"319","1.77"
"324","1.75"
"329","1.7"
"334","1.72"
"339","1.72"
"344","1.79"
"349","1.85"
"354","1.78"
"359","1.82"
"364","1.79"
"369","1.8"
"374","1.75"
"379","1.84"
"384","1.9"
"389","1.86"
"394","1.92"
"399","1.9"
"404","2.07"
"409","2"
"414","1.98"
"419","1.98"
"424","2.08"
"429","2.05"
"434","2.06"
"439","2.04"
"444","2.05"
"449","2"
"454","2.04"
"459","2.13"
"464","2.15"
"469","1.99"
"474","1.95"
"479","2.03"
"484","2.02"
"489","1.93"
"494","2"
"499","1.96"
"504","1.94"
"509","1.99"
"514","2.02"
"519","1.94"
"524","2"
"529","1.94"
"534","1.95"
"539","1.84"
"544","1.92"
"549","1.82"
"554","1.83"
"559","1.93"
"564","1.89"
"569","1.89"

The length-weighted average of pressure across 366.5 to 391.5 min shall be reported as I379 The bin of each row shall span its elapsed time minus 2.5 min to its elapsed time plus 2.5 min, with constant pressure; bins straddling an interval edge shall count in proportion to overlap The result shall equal 1.83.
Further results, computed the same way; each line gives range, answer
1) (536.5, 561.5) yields 1.87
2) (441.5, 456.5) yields 2.03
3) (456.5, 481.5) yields 2.05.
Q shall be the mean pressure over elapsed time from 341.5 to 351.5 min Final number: 1.82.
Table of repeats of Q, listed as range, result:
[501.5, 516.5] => 1.98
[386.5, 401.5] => 1.89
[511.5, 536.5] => 1.97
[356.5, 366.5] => 1.8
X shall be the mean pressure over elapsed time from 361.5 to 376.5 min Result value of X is 1.78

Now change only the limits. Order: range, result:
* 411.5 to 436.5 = 2.03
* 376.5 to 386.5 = 1.87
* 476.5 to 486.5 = 2.02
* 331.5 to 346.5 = 1.74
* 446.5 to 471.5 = 2.06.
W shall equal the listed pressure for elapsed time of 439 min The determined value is 2.04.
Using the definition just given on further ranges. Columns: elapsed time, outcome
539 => 1.84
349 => 1.85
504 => 1.94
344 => 1.79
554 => 1.83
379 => 1.84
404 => 2.07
